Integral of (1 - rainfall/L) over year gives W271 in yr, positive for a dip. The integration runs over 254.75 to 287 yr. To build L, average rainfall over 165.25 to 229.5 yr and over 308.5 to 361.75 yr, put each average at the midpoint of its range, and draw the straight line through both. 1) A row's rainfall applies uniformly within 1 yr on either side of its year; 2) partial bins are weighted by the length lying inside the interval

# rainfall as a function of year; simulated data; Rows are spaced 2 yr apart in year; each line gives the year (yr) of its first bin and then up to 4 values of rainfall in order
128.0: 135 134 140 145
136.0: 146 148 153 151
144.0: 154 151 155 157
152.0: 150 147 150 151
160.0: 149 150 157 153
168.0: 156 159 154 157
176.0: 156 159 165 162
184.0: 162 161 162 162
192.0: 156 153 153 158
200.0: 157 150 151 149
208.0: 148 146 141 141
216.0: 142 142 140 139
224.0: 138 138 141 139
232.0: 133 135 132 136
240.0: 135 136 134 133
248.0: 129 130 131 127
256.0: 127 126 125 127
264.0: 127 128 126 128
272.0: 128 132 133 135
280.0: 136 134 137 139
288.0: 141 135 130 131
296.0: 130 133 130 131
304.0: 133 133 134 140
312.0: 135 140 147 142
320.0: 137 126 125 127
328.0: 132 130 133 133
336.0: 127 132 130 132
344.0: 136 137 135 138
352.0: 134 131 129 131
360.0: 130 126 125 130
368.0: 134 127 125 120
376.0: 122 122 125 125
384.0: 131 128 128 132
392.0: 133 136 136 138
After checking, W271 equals 2.6 yr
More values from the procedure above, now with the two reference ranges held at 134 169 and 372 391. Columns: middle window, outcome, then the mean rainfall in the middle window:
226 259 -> 1.97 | 133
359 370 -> -0.09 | 129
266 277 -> 0.70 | 129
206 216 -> 0.04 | 144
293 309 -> 0.35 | 132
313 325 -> -0.30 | 136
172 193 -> -1.69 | 160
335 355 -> -0.51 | 133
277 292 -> 0.04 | 136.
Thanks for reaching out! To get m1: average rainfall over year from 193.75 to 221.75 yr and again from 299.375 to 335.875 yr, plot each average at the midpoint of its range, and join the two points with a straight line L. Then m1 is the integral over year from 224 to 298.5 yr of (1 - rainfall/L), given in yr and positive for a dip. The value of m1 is 4.4 yr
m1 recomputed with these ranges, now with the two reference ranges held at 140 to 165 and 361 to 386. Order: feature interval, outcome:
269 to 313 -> 0.69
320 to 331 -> 0.24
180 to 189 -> -0.85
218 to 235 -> 0.61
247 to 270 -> 1.97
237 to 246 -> 0.41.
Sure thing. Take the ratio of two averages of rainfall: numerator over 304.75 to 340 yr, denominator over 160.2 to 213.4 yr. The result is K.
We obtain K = 0.86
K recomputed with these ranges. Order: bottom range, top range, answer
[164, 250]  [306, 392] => 0.89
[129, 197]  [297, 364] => 0.87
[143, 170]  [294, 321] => 0.89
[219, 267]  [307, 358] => 1.01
